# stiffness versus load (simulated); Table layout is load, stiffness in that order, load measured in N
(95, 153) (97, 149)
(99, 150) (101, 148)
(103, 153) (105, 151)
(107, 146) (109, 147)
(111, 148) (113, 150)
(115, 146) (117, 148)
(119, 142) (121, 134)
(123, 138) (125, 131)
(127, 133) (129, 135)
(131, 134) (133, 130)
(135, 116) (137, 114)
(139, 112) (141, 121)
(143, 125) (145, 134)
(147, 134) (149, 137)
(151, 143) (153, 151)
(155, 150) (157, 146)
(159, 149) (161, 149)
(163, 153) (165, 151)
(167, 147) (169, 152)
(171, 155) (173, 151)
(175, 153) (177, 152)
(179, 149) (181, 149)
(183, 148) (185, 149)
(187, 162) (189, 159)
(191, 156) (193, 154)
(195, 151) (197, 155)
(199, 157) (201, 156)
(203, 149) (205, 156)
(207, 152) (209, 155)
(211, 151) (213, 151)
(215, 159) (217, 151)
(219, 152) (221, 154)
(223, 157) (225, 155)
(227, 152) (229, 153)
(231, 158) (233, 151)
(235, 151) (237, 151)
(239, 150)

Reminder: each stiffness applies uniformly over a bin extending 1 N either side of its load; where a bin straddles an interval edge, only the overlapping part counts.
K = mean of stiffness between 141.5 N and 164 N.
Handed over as 142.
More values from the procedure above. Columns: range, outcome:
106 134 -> 140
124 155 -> 131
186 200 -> 156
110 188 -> 142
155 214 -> 152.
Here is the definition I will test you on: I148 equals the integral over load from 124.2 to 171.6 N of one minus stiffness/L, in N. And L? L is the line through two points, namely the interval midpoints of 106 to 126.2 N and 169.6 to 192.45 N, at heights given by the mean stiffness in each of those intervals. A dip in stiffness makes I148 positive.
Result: 3.4 N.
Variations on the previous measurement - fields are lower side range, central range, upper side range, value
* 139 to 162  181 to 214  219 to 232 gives -1.1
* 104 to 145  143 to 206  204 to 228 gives -2.0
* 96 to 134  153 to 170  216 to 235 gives -0.3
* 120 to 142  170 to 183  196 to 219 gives -0.8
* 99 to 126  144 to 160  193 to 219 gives 0.6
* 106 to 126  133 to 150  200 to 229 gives 2.5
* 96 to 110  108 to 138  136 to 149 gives 0.1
